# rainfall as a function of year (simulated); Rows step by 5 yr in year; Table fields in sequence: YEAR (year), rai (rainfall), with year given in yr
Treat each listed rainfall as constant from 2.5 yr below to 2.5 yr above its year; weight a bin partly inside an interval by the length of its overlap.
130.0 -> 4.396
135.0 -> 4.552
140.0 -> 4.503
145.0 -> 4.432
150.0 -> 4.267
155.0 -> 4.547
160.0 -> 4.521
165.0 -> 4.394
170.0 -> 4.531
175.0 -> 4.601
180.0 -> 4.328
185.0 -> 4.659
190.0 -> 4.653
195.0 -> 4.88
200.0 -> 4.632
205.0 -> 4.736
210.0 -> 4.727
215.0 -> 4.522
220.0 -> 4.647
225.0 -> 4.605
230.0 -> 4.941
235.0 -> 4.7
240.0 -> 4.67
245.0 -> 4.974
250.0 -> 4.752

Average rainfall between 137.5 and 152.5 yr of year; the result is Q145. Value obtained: 4.4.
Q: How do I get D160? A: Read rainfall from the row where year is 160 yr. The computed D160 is 4.521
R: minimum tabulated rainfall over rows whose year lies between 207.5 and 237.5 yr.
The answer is 4.522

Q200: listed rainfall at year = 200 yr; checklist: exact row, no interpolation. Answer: 4.632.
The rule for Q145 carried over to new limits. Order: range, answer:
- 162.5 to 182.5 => 4.46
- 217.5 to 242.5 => 4.71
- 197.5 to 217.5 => 4.65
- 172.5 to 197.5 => 4.62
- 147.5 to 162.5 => 4.44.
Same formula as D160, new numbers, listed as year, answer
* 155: 4.547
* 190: 4.653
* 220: 4.647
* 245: 4.974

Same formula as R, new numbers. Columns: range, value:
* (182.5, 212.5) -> 4.632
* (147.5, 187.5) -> 4.267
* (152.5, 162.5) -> 4.521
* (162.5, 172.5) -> 4.394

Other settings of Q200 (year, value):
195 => 4.88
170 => 4.531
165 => 4.394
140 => 4.503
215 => 4.522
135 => 4.552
